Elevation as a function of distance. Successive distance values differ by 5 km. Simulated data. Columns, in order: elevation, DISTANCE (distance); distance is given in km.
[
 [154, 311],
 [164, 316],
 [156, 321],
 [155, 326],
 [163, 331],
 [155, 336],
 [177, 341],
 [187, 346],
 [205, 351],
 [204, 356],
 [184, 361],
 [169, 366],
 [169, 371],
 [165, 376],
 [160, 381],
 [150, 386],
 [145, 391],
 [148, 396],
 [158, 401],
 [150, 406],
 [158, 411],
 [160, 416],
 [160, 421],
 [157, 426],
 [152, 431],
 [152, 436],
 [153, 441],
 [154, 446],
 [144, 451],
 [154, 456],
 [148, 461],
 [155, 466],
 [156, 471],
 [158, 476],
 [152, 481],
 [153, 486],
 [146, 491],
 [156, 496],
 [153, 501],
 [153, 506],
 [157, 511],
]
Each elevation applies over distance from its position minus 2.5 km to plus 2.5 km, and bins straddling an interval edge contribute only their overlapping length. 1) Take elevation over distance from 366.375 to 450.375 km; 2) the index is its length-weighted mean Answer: 156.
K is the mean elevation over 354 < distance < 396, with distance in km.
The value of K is 167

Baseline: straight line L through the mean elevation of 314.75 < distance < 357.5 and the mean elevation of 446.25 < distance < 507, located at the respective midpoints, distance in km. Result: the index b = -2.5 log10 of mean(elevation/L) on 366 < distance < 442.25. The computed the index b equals 0.05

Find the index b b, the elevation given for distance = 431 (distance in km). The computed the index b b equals 152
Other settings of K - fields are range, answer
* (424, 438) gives 154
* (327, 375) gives 178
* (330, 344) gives 166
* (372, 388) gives 160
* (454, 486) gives 154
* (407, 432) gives 157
